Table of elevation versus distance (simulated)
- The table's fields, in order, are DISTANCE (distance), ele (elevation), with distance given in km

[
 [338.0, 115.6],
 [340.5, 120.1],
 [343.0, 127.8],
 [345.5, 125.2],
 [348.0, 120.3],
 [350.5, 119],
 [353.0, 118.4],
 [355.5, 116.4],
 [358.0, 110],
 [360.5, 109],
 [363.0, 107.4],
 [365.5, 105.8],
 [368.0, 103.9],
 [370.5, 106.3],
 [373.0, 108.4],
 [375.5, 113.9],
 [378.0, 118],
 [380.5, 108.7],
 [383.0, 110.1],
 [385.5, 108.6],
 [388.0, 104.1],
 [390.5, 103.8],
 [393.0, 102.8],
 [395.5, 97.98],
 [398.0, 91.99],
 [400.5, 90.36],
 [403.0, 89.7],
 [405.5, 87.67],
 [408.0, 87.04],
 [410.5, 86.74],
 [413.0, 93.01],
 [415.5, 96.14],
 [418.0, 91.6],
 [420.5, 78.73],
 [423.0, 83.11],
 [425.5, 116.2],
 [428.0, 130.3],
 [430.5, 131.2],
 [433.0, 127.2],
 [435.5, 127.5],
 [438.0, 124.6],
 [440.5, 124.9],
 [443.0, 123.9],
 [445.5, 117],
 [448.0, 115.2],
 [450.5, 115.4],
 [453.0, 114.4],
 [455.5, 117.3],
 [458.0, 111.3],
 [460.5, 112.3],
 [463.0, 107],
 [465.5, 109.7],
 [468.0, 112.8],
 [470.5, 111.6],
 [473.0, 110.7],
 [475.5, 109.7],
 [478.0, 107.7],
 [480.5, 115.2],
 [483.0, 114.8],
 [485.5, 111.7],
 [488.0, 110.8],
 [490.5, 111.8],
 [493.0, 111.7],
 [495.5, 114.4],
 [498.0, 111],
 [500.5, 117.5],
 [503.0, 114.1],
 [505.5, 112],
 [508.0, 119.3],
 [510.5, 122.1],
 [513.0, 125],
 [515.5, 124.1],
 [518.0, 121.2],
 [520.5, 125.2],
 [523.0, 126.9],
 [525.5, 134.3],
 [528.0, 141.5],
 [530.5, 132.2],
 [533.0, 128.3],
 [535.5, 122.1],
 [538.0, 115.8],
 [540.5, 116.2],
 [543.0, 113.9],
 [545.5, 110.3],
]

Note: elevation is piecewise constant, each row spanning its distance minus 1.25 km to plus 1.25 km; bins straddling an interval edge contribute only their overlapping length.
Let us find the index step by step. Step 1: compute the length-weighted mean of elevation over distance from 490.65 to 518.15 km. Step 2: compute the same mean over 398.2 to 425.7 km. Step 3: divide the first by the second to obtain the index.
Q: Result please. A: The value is 1.30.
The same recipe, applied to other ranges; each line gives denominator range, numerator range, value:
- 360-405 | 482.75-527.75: 1.14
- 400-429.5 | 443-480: 1.19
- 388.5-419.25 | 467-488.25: 1.19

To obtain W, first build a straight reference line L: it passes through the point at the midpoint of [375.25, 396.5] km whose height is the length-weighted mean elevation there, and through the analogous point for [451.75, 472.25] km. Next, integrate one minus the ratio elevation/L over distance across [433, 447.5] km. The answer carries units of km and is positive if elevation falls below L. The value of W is -1.7 km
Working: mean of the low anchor 107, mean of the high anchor 112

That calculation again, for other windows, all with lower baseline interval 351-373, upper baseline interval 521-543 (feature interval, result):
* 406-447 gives 2.80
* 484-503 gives 1.52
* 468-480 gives 1.01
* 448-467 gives 1.03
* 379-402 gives 2.15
